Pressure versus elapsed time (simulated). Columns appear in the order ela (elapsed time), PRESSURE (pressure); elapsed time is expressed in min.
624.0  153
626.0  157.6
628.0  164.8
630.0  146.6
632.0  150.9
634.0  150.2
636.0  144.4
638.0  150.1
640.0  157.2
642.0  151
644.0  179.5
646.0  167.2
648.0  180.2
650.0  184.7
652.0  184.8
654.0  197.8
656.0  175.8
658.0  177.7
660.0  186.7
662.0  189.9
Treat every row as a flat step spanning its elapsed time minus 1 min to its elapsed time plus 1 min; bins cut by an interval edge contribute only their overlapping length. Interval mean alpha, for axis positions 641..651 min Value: 173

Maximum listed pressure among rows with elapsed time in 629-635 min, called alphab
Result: 150.9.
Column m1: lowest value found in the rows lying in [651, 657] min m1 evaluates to 175.8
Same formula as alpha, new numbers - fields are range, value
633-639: 148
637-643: 153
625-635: 154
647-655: 187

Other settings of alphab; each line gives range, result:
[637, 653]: 184.8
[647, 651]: 184.7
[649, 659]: 197.8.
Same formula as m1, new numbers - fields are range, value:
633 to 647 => 144.4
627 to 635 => 146.6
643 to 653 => 167.2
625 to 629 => 157.6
